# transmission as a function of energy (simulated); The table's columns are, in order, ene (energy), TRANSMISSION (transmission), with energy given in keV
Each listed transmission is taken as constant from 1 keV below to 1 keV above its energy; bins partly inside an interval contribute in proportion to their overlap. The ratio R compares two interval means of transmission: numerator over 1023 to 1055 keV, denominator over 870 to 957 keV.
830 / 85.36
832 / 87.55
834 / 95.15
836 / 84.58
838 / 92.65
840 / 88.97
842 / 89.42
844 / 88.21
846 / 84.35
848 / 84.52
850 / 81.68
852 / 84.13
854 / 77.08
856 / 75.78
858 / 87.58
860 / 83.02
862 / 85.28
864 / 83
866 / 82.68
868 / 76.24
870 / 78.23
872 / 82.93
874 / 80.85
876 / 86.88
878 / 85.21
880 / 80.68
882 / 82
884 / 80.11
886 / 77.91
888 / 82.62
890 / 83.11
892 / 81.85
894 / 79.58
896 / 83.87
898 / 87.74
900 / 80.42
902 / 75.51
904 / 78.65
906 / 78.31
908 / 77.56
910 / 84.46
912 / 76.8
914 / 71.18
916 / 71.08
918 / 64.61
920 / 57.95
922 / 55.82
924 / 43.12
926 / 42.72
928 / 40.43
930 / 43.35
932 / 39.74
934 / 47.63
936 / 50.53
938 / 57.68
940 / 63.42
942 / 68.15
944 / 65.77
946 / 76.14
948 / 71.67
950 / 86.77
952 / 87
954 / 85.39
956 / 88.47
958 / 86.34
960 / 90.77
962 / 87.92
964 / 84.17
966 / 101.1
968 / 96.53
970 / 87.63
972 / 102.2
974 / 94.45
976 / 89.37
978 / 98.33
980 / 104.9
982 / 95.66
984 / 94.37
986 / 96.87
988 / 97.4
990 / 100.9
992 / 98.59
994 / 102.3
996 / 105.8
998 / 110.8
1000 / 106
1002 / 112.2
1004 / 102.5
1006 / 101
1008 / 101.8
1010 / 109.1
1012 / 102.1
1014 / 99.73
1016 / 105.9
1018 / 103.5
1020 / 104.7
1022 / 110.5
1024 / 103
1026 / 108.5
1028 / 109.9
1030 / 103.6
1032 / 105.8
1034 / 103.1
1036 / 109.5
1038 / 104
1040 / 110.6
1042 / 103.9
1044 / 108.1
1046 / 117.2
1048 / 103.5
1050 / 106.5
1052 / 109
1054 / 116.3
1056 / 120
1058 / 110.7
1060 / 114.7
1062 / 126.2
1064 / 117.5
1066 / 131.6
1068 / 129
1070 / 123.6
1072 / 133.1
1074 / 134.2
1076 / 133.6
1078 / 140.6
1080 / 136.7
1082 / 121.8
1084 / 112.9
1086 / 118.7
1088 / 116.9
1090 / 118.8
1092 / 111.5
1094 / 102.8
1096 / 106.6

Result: 1.50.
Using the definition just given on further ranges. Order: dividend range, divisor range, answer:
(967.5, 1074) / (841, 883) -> 1.29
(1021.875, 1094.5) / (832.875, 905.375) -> 1.40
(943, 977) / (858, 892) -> 1.06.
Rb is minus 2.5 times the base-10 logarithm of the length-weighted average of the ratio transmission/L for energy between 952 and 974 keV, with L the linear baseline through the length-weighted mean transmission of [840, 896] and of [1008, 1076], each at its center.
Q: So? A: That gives 0.09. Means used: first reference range 82.5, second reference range 112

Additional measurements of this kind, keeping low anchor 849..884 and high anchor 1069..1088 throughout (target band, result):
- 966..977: 0.11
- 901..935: 0.44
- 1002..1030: 0.09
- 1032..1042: 0.12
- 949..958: 0.16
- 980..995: 0.10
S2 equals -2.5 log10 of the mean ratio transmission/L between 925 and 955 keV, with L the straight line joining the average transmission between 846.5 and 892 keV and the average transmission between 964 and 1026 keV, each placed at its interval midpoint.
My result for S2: 0.45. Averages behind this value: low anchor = 81.9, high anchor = 101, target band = 61.8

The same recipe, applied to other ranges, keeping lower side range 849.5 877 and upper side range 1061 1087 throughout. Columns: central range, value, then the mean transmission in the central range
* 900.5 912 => 0.16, 78.8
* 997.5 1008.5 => 0.07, 106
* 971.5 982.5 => 0.10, 97.4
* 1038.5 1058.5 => 0.11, 110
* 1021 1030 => 0.09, 107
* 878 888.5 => 0.07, 81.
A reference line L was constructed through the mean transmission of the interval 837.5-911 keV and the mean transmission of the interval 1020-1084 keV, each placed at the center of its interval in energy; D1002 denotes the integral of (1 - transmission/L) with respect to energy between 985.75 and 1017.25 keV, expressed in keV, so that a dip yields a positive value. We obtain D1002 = 0.91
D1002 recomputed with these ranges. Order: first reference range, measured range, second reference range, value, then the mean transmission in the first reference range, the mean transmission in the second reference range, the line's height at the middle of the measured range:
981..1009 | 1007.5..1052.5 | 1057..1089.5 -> 2.4 keV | 102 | 125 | 112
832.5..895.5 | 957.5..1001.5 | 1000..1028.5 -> 1.3 keV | 83.5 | 105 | 100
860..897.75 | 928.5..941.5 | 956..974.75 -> 5.6 keV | 82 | 92.1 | 88.6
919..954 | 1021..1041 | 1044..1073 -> -0.4 keV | 59.5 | 118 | 105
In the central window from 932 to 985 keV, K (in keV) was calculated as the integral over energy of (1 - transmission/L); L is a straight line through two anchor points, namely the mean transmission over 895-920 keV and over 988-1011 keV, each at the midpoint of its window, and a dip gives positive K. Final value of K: 5.9 keV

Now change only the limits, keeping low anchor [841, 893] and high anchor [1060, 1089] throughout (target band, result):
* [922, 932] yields 5.4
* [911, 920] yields 2.3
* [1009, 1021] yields 1.0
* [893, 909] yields 1.7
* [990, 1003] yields 0.5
